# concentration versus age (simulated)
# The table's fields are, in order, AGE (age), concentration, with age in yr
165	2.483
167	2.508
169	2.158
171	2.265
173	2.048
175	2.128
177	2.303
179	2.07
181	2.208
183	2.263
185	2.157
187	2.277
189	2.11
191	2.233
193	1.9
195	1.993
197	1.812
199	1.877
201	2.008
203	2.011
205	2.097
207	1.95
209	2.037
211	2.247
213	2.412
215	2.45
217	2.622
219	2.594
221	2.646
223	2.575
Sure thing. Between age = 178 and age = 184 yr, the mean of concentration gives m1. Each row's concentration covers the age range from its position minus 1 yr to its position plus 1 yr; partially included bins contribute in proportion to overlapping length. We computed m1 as 2.18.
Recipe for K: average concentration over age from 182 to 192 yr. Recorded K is 2.21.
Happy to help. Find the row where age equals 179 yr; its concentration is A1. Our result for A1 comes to 2.07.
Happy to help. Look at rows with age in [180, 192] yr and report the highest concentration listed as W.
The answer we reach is 2.277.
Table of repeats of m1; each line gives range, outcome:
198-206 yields 2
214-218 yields 2.54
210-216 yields 2.37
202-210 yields 2.02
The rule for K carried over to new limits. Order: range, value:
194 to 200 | 1.89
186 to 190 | 2.19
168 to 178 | 2.18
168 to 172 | 2.21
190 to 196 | 2.04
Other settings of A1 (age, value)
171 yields 2.265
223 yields 2.575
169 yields 2.158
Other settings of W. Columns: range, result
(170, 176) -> 2.265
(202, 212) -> 2.247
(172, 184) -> 2.303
